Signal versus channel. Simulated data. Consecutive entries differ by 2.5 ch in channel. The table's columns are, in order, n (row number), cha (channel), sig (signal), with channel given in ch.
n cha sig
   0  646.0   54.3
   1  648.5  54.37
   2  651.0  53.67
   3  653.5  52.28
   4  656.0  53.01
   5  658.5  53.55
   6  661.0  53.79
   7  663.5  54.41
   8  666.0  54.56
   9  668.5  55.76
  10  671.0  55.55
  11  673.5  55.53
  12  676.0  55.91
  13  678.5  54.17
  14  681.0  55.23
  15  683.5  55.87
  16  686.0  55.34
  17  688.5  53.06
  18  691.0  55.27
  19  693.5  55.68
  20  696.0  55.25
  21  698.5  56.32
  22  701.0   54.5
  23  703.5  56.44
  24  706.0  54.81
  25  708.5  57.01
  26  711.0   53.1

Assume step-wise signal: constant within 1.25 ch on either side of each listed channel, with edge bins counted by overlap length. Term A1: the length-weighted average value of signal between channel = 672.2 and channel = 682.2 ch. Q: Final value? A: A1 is 55.2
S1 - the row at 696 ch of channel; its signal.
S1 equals 55.25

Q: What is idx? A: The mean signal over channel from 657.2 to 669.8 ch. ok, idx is 54.4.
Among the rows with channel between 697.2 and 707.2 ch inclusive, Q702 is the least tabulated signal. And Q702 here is 54.5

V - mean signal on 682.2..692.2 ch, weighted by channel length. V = 54.9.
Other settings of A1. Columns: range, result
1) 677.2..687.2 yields 55.2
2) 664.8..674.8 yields 55.4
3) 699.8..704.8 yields 55.5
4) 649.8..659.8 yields 53.1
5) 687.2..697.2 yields 54.8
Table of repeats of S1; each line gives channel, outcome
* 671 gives 55.55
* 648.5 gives 54.37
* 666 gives 54.56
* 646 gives 54.3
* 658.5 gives 53.55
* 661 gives 53.79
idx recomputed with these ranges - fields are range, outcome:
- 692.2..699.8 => 55.7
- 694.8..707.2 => 55.5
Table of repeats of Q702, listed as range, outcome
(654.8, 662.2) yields 53.01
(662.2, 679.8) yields 54.17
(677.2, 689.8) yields 53.06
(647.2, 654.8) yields 52.28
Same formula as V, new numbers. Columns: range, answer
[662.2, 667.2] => 54.5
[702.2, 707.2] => 55.6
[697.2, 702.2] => 55.4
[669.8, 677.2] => 55.7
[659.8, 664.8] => 54.1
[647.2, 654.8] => 53.4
